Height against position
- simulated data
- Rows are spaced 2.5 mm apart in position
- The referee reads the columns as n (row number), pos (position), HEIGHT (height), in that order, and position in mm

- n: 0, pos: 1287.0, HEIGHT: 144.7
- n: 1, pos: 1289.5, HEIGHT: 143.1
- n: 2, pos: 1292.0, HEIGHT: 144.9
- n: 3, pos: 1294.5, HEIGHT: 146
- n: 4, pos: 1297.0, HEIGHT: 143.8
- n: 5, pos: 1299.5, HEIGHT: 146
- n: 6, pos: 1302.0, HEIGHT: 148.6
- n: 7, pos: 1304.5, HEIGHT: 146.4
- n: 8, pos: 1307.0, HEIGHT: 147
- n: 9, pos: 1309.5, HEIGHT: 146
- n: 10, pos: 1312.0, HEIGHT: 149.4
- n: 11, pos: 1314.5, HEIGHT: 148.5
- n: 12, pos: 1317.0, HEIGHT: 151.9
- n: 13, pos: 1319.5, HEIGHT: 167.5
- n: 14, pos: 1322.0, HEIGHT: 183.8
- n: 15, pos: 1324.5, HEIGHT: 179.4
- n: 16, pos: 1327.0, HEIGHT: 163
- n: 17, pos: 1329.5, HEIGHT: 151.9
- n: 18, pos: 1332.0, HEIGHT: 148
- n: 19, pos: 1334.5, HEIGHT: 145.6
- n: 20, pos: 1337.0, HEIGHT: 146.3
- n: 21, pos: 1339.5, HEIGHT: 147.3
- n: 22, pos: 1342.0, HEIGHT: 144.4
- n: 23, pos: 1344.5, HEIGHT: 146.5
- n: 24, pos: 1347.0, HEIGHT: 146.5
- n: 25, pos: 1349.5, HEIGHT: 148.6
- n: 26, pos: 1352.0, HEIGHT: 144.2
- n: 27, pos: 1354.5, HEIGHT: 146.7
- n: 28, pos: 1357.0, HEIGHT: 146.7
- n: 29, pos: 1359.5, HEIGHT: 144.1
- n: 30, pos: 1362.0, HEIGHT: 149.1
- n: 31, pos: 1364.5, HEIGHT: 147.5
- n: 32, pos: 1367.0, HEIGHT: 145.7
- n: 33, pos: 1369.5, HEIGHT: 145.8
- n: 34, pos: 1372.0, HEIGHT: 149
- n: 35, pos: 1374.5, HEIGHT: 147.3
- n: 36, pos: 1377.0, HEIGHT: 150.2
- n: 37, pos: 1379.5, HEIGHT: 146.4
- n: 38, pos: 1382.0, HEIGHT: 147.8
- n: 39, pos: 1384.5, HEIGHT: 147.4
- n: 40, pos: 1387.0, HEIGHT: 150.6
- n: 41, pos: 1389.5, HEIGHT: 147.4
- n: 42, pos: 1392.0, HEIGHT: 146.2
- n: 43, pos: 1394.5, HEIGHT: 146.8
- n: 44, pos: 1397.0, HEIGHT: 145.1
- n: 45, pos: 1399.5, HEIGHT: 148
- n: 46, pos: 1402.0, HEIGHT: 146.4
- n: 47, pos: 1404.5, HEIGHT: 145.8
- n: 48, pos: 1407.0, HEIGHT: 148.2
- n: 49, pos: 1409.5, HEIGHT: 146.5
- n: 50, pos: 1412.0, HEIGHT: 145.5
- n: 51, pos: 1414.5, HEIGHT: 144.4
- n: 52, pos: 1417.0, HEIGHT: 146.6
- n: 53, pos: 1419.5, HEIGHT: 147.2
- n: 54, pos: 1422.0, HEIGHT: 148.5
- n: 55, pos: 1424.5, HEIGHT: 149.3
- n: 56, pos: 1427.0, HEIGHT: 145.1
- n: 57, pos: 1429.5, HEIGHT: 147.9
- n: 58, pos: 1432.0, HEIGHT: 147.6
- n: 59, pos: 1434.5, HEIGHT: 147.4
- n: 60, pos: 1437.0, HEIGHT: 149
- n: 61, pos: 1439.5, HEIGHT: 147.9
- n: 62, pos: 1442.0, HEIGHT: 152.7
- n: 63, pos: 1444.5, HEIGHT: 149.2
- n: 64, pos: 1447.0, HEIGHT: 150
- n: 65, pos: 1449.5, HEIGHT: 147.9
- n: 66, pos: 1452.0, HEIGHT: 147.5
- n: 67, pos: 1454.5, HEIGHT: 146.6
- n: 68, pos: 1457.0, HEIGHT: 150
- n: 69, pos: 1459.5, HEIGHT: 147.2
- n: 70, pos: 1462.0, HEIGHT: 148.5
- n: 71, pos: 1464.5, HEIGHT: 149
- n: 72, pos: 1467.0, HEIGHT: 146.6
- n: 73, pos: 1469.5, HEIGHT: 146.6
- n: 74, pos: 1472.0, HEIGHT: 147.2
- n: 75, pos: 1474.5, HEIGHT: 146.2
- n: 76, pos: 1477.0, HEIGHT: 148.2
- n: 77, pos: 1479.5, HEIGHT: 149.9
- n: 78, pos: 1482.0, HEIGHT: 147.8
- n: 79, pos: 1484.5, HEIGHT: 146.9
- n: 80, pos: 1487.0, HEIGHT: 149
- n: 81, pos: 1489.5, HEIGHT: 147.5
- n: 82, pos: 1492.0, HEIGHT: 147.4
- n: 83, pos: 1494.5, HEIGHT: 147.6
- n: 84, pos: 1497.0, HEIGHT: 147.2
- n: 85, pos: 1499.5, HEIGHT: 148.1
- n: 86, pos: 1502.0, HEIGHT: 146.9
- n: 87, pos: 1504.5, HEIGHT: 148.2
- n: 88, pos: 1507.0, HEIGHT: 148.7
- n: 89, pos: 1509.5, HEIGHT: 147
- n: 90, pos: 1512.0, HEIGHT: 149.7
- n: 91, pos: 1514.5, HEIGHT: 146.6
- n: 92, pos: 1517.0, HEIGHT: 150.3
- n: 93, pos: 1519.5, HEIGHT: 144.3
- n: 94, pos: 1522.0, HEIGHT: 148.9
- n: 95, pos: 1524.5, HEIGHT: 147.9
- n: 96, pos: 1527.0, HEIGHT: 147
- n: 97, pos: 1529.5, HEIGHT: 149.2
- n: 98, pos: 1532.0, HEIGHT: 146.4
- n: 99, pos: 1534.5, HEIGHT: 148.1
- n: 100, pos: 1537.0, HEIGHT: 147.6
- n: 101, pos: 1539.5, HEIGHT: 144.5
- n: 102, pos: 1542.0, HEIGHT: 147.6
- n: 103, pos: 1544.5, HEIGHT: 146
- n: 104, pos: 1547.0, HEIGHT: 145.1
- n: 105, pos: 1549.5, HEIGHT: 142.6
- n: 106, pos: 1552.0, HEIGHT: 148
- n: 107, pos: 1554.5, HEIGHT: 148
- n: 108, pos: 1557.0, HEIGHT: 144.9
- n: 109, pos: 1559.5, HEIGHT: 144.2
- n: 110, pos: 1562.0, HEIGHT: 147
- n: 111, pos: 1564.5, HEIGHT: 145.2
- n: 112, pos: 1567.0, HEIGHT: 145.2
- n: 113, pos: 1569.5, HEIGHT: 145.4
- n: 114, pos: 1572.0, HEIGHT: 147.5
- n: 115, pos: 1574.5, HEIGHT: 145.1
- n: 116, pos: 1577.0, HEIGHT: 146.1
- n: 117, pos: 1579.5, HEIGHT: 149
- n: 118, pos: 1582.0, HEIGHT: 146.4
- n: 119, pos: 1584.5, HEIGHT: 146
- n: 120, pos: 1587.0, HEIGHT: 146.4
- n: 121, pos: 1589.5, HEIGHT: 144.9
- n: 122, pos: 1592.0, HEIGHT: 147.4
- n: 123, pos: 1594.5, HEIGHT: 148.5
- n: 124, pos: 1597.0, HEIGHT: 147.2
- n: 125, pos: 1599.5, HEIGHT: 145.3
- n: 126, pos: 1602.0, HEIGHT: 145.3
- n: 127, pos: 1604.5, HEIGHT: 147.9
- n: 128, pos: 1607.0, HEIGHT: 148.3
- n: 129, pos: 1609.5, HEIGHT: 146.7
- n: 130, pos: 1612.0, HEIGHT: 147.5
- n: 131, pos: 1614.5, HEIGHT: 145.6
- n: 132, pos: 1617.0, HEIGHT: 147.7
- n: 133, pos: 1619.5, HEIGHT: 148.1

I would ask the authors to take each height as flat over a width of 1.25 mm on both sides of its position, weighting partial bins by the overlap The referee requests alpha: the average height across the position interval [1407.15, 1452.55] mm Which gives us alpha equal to 148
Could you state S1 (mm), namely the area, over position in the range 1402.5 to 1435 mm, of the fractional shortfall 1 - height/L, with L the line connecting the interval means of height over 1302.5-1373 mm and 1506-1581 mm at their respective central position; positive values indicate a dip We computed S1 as 0.5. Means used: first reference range 151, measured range 147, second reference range 147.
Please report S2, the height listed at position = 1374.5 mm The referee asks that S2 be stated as 147.3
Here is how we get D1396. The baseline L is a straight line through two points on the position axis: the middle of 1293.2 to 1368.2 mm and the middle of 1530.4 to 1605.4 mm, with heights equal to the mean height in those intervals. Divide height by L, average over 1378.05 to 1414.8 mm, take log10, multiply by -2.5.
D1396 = 0.02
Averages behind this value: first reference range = 151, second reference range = 146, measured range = 147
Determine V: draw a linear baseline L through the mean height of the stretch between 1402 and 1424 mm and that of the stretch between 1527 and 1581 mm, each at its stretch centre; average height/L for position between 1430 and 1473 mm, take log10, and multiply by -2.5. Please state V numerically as -0.01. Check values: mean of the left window 147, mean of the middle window 148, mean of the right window 146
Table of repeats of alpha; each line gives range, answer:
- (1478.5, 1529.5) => 148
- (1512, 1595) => 147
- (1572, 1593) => 146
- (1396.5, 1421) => 146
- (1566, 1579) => 146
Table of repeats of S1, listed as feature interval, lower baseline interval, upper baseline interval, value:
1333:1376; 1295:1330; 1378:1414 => 1.3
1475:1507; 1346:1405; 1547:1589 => -0.3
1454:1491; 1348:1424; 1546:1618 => -0.3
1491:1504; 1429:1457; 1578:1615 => 0.0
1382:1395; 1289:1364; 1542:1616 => 0.1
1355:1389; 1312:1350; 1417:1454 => 1.0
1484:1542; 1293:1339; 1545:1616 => 0.2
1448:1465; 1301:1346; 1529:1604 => 0.2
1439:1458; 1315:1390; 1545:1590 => 0.0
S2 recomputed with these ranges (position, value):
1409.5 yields 146.5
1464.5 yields 149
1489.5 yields 147.5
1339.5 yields 147.3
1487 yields 149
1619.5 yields 148.1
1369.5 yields 145.8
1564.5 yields 145.2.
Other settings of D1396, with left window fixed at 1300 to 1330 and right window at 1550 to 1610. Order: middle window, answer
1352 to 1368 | 0.062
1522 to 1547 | 0.008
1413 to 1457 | 0.030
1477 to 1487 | 0.014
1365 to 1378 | 0.051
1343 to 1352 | 0.063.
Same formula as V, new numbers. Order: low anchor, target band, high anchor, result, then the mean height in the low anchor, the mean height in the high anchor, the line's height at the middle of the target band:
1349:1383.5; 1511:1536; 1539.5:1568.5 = -0.01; 147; 146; 146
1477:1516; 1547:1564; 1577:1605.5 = 0.01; 148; 147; 147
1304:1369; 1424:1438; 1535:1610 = 0.01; 151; 146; 149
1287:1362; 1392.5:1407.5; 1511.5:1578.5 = 0.02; 150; 147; 149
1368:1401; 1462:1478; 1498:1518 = 0.00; 148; 148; 148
